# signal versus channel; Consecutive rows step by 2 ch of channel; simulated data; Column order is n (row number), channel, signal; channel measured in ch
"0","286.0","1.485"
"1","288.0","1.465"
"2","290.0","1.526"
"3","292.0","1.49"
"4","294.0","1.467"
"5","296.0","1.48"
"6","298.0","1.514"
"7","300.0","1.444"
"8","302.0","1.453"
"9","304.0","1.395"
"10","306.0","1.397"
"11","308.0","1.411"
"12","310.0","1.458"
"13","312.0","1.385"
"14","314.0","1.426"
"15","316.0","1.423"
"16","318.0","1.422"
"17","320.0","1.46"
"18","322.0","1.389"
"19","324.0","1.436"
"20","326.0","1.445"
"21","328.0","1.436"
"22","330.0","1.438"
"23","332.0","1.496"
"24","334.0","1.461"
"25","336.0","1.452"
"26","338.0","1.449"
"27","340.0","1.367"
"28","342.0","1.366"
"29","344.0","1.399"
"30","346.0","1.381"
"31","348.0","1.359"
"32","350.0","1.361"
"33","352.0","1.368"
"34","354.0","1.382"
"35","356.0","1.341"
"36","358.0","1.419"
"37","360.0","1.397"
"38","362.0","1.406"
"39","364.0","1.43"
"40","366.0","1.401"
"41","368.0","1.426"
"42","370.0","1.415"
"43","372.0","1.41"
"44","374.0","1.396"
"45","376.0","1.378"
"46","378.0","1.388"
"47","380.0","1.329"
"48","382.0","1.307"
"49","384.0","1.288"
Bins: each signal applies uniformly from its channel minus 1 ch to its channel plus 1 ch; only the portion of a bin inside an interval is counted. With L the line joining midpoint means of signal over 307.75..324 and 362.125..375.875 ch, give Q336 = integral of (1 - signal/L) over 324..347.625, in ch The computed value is -0.1 ch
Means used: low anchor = 1.42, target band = 1.42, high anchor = 1.41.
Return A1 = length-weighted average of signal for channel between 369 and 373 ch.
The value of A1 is 1.41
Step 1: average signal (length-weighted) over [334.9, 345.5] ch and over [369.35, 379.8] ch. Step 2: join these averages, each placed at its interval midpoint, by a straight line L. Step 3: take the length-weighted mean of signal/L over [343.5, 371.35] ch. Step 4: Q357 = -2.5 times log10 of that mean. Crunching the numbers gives 0.01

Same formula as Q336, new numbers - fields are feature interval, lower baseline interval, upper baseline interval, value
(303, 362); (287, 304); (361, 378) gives 1.22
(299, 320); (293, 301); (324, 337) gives 0.64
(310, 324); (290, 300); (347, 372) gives 0.32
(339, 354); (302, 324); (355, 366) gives 0.35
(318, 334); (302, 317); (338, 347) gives -0.47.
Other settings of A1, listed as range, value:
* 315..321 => 1.43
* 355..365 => 1.4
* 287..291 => 1.5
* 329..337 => 1.46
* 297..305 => 1.45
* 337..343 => 1.39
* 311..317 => 1.41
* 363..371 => 1.42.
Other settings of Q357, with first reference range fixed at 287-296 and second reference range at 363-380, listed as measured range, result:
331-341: 0.00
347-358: 0.04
